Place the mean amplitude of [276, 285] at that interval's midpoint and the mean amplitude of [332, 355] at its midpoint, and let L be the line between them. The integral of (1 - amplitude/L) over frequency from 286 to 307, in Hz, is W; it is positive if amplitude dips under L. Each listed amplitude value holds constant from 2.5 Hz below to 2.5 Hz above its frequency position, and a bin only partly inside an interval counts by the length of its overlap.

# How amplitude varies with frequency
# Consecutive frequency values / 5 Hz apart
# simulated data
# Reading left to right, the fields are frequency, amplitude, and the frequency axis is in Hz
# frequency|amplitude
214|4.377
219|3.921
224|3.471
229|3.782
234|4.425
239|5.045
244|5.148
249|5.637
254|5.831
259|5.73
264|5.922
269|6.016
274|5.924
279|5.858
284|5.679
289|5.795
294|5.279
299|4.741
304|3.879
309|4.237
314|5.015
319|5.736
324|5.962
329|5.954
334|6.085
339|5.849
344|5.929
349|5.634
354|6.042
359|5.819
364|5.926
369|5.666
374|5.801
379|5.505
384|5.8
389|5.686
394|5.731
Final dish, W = 3.22 Hz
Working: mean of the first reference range 5.79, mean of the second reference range 5.9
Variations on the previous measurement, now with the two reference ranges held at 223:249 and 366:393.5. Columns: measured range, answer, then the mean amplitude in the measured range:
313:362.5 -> -4.3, 5.83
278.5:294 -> -2.3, 5.69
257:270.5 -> -3.2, 5.89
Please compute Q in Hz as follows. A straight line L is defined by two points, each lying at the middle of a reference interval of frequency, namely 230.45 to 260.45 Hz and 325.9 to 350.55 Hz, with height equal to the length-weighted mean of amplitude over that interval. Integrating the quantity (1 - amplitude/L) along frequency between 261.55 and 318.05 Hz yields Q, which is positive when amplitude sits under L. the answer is 2.29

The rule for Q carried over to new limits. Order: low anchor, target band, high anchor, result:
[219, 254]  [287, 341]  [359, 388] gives -0.5 Hz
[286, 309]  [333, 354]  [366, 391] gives -2.1 Hz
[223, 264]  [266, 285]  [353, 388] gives -2.5 Hz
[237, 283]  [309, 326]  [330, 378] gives 1.2 Hz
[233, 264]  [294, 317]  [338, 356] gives 4.4 Hz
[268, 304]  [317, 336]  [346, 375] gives -0.9 Hz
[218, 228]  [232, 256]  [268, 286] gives -3.6 Hz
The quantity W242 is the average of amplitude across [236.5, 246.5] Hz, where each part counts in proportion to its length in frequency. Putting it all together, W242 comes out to 5.1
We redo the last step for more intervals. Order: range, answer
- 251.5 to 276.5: 5.88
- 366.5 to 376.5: 5.73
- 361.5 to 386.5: 5.74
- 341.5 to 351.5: 5.78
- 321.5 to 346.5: 5.96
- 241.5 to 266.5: 5.65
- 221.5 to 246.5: 4.37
